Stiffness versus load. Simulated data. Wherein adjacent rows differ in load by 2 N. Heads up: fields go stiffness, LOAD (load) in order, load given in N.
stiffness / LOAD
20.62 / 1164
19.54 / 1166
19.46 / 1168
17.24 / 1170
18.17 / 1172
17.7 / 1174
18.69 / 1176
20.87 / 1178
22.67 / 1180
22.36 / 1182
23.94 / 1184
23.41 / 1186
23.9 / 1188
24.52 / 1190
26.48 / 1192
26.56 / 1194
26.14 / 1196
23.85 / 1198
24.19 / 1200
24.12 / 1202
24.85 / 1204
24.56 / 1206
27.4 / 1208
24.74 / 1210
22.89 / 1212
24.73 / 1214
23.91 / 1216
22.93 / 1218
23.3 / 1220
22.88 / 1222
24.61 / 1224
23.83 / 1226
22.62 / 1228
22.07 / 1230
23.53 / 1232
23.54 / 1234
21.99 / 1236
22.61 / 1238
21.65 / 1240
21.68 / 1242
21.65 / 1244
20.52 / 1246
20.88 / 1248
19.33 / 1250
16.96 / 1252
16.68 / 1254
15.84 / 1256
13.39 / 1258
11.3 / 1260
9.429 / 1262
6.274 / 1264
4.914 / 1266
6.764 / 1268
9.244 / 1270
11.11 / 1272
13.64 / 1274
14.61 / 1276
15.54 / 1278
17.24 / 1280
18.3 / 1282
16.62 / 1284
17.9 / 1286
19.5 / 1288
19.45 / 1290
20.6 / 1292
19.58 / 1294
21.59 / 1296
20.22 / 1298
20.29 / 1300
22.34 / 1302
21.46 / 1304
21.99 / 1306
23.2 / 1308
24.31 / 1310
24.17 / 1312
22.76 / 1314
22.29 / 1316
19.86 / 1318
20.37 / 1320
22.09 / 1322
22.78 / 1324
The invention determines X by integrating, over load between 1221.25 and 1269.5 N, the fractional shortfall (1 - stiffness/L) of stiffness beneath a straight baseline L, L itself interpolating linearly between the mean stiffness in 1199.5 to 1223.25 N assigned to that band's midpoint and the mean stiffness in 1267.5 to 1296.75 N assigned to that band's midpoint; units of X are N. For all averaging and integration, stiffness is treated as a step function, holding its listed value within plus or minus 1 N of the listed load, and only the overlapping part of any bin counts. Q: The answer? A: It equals 6.4 N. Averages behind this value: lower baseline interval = 24.2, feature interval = 18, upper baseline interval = 16.2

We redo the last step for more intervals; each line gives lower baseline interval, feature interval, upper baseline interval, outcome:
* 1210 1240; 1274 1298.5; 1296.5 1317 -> 4.70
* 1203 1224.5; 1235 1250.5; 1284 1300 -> 0.83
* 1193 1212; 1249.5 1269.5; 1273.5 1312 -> 9.10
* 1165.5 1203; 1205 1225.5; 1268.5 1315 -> -2.75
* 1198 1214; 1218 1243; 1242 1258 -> -1.84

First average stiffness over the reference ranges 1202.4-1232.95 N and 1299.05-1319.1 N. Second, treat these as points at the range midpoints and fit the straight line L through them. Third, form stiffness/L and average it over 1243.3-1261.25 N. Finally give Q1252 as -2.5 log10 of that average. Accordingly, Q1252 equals 0.33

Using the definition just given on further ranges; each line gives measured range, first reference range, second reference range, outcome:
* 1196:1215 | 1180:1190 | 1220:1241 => -0.07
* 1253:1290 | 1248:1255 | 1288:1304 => 0.40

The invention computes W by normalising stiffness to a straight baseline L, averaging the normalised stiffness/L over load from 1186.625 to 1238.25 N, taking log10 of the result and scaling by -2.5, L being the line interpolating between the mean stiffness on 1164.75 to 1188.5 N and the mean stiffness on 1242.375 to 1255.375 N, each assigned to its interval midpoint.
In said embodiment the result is -0.20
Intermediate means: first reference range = 20.6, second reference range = 19.3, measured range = 24.1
